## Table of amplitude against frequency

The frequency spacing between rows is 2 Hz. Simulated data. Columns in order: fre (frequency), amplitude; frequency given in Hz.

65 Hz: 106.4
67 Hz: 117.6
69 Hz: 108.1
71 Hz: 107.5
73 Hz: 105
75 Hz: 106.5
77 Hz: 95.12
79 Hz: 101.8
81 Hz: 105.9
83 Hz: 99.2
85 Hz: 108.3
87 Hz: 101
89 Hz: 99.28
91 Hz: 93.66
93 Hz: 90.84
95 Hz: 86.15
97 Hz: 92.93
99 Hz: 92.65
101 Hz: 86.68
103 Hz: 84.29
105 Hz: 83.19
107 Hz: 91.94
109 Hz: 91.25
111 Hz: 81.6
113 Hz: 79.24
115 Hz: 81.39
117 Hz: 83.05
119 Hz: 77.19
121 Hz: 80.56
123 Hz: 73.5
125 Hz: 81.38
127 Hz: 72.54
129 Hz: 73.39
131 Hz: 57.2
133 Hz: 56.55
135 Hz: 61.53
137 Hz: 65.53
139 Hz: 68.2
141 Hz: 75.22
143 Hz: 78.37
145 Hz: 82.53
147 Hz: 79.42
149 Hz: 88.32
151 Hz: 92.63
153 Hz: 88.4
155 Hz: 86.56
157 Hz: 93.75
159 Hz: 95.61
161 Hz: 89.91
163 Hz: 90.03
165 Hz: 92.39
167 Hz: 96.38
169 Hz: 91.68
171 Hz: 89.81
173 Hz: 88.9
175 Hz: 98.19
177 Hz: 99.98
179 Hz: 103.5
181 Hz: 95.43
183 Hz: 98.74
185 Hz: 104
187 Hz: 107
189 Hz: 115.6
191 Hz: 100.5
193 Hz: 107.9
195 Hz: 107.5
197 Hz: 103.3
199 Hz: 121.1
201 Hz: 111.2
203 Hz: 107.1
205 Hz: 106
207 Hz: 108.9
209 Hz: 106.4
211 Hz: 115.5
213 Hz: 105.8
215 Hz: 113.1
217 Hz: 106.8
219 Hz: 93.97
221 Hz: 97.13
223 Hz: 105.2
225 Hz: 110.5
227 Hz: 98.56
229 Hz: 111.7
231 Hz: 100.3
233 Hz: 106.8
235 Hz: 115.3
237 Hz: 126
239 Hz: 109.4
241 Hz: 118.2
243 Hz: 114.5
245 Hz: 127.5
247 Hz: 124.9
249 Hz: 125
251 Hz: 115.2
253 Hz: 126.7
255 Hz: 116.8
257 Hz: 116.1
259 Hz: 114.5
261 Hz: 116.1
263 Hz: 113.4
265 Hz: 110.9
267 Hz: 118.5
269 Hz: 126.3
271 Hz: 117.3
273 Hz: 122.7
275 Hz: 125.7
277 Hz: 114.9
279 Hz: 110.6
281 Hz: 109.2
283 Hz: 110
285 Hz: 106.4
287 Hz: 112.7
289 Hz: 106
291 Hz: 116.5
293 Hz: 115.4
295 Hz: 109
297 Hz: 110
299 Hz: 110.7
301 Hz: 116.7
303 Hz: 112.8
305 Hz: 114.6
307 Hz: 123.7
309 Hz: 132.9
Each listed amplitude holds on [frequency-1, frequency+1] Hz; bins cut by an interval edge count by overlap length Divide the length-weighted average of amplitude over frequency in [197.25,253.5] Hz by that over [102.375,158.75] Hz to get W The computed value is 1.41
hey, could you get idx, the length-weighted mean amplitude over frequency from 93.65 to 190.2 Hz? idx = 86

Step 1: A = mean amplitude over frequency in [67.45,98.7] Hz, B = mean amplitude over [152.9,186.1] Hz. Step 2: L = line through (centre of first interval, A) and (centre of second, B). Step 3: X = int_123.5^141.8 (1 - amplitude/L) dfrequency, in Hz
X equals 5.5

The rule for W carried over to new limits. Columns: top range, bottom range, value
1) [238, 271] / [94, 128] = 1.42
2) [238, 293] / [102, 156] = 1.49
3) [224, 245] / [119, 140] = 1.61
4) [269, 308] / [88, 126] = 1.33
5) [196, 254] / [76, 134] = 1.29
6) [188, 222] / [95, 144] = 1.38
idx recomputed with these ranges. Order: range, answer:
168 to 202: 103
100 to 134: 78.5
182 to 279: 112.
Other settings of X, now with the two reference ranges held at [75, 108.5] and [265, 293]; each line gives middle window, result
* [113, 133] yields 4.8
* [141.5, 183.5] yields 4.7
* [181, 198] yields 0.1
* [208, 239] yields 0.4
